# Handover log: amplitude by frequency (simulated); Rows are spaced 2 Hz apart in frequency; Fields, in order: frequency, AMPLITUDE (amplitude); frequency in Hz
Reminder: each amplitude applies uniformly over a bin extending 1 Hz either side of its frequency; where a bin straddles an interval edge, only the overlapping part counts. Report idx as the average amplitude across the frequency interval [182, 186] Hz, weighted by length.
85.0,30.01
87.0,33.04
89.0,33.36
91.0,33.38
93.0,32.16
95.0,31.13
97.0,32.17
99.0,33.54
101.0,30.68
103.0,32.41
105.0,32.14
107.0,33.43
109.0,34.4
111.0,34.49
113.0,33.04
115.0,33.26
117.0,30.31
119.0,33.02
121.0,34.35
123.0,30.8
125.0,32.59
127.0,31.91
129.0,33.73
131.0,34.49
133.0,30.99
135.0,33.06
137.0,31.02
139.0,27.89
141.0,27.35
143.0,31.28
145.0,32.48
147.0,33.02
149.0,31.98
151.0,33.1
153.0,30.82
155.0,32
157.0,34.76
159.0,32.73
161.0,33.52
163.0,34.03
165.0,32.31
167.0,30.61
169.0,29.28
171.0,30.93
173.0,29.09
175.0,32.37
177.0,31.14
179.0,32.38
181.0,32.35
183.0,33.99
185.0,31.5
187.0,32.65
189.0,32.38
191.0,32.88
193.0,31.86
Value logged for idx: 32.7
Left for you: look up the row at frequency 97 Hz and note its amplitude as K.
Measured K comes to 32.17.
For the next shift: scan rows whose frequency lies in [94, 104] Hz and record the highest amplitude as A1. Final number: 33.54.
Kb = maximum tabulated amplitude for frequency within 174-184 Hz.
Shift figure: 33.99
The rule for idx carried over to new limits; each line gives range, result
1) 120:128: 32.4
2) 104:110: 33.3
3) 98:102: 32.1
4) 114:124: 32.3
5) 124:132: 33.2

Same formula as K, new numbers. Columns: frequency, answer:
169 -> 29.28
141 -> 27.35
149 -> 31.98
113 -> 33.04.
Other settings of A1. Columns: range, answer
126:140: 34.49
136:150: 33.02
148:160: 34.76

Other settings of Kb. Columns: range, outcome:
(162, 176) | 34.03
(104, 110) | 34.4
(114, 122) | 34.35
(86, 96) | 33.38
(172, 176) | 32.37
